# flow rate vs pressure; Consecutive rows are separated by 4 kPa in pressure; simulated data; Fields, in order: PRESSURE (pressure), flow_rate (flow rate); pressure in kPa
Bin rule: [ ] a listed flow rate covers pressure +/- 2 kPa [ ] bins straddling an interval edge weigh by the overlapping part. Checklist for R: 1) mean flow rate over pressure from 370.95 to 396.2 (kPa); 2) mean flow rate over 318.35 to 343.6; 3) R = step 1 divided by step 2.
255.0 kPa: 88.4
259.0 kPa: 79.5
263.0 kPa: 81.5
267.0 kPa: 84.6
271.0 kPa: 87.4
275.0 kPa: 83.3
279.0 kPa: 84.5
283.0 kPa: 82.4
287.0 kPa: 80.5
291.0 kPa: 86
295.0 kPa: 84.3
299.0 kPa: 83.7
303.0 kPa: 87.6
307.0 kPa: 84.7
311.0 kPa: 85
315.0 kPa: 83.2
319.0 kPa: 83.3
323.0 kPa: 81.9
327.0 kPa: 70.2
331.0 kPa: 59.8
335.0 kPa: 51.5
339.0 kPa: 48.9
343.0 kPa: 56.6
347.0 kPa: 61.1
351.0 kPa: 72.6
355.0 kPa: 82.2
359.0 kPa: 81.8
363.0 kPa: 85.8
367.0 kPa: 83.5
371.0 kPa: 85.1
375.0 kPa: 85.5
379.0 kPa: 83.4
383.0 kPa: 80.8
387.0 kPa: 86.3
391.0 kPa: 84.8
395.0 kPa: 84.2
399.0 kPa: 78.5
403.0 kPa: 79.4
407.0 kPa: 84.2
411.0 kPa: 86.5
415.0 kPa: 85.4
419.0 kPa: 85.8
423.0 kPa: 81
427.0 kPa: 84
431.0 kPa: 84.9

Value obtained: 1.32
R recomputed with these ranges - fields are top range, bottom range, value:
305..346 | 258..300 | 0.84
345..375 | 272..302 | 0.95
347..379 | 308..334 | 1.06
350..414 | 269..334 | 1.02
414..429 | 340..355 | 1.29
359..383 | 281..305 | 1.00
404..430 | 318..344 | 1.31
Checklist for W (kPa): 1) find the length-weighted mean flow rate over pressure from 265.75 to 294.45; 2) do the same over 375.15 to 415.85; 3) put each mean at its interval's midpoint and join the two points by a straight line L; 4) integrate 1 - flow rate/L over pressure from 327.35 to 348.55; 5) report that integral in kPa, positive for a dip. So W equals 6.87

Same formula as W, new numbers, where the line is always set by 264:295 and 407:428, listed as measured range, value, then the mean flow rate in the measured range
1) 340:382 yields 3.6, 77.1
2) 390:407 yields 0.5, 81.8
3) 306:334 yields 2.3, 77.1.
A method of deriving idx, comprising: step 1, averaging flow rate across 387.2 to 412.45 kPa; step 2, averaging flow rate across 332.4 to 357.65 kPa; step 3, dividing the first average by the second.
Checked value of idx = 1.33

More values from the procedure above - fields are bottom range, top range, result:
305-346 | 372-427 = 1.19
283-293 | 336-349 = 0.66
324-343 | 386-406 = 1.40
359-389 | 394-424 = 0.99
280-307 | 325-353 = 0.71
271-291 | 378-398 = 1.00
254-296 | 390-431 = 1.00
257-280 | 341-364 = 0.87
